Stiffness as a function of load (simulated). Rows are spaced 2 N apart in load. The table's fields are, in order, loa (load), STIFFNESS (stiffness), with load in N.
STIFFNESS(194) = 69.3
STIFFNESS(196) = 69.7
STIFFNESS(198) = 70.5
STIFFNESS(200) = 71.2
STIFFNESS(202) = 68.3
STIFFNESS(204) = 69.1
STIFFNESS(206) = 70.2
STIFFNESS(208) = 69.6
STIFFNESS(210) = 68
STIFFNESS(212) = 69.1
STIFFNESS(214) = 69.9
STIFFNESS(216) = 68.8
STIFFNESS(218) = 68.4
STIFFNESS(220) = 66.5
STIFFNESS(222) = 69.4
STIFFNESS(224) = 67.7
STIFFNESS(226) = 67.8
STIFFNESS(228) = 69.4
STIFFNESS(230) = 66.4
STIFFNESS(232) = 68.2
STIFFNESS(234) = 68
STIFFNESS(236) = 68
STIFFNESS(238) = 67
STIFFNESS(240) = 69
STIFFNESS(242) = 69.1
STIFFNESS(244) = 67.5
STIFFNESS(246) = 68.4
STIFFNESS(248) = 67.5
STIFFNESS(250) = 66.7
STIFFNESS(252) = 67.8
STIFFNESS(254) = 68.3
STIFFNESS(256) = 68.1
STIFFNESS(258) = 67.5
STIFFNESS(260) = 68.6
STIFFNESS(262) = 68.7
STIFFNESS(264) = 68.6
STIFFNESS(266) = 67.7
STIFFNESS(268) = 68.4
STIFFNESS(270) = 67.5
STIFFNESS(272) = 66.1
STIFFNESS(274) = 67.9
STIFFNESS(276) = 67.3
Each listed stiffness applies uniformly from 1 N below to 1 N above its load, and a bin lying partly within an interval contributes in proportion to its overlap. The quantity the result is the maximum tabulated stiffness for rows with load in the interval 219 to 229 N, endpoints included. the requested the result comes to 69.4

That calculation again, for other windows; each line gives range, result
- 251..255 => 68.3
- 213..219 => 69.9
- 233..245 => 69.1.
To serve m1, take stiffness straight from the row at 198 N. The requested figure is 70.5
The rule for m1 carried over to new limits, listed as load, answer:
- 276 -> 67.3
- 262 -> 68.7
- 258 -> 67.5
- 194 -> 69.3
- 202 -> 68.3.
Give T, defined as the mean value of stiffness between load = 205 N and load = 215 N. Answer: 69.4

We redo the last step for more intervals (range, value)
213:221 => 68.4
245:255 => 67.7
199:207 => 69.7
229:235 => 67.5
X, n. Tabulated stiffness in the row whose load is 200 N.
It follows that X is 71.2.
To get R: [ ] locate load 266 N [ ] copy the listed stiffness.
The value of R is 67.7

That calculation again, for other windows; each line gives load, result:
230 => 66.4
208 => 69.6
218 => 68.4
